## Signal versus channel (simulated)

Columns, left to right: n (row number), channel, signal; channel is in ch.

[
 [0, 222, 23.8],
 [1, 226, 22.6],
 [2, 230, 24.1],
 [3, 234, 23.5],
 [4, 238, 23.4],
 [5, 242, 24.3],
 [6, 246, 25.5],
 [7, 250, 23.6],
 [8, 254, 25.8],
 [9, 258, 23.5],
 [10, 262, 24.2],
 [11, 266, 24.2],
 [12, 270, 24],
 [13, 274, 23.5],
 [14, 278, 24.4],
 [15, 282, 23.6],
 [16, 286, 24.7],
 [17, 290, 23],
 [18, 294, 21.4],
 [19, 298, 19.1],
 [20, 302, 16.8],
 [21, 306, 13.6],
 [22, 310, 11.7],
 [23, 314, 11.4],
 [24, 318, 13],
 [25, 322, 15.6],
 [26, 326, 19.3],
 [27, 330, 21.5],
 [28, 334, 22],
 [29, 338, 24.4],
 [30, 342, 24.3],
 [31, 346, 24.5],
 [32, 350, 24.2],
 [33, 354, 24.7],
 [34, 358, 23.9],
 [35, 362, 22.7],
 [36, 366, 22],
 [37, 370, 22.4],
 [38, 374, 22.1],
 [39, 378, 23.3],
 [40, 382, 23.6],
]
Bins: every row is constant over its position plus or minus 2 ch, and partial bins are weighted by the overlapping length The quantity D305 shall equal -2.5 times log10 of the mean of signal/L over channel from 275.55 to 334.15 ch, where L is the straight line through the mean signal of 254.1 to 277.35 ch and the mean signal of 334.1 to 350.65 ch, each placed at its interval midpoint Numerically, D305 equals 0.276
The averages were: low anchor 24.1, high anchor 24.1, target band 18.7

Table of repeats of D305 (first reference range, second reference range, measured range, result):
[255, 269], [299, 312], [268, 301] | -0.20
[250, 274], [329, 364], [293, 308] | 0.34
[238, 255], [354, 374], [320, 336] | 0.19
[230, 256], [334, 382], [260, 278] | 0.00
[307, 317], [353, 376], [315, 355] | -0.24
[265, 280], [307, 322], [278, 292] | -0.16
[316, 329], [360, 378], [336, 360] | -0.23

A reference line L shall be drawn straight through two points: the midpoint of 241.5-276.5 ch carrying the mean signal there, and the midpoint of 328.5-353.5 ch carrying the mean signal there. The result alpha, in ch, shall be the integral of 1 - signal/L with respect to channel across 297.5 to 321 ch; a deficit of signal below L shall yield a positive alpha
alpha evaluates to 9.70 ch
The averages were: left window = 24.3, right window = 23.6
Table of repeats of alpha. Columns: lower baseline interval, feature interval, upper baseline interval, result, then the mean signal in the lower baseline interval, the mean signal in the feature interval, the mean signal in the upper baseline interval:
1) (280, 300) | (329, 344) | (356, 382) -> -0.35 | 22.4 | 23.2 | 22.8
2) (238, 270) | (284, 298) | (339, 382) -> 0.91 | 24.3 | 22.5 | 23.4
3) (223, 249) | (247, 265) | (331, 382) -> -0.41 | 23.9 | 24.3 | 23.3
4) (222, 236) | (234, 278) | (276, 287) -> -0.64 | 23.5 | 24.2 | 24.2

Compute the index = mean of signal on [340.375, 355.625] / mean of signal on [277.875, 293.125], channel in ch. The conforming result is 1.03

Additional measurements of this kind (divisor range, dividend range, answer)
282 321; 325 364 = 1.33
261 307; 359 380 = 1.03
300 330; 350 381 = 1.55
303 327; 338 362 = 1.73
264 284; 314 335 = 0.73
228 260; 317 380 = 0.91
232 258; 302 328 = 0.59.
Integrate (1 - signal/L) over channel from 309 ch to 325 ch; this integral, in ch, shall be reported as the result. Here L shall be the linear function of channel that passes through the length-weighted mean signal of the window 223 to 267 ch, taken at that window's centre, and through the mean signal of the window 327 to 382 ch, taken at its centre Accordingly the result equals 6.9 ch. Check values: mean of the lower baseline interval 24.1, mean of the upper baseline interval 23.2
